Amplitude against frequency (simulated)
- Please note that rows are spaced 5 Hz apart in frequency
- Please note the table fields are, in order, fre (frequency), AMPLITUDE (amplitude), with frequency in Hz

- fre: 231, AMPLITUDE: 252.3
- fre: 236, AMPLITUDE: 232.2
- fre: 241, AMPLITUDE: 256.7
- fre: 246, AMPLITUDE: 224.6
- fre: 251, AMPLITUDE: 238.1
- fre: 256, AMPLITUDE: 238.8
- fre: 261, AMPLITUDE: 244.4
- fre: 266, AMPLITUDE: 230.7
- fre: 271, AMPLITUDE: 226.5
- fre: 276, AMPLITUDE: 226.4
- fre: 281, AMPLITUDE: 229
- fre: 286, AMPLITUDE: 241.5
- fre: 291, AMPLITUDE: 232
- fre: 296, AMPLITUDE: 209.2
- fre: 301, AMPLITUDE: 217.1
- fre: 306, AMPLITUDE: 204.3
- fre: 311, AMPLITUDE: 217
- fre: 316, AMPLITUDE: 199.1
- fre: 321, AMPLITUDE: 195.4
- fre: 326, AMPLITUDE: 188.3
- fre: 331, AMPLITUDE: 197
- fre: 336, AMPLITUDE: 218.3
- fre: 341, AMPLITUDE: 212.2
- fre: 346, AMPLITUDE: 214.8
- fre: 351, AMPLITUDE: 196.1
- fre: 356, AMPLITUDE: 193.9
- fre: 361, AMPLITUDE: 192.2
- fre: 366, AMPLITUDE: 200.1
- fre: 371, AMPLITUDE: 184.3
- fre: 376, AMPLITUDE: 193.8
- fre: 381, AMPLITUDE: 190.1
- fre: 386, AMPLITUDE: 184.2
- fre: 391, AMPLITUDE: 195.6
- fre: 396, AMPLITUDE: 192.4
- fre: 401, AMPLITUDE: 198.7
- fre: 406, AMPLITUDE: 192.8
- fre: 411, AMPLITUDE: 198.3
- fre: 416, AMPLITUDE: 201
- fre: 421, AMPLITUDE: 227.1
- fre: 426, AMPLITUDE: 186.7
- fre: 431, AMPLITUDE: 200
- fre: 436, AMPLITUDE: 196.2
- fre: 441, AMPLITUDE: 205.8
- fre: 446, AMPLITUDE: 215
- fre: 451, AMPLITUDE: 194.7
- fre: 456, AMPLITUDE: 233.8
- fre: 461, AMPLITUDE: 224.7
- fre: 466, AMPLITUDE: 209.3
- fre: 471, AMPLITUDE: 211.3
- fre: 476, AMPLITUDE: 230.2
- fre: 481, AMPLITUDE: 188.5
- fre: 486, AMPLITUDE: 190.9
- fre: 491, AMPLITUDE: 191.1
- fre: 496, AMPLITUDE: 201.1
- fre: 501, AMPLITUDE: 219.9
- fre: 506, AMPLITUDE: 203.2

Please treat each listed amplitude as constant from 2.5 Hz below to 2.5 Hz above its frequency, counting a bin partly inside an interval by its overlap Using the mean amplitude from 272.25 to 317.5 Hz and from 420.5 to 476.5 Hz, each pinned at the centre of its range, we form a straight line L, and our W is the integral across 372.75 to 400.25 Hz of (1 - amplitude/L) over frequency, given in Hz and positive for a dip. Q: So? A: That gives 2.9 Hz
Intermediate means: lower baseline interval 220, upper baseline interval 210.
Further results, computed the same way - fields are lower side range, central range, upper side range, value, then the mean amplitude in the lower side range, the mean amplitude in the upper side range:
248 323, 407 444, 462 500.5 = 1.5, 223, 205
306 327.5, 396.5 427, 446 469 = 1.4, 201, 215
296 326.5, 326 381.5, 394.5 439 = 1.0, 205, 199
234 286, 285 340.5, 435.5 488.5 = 4.5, 235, 210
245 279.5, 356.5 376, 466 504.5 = 2.4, 233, 205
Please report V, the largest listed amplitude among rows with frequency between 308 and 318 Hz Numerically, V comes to 217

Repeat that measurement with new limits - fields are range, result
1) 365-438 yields 227.1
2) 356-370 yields 200.1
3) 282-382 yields 241.5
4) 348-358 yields 196.1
